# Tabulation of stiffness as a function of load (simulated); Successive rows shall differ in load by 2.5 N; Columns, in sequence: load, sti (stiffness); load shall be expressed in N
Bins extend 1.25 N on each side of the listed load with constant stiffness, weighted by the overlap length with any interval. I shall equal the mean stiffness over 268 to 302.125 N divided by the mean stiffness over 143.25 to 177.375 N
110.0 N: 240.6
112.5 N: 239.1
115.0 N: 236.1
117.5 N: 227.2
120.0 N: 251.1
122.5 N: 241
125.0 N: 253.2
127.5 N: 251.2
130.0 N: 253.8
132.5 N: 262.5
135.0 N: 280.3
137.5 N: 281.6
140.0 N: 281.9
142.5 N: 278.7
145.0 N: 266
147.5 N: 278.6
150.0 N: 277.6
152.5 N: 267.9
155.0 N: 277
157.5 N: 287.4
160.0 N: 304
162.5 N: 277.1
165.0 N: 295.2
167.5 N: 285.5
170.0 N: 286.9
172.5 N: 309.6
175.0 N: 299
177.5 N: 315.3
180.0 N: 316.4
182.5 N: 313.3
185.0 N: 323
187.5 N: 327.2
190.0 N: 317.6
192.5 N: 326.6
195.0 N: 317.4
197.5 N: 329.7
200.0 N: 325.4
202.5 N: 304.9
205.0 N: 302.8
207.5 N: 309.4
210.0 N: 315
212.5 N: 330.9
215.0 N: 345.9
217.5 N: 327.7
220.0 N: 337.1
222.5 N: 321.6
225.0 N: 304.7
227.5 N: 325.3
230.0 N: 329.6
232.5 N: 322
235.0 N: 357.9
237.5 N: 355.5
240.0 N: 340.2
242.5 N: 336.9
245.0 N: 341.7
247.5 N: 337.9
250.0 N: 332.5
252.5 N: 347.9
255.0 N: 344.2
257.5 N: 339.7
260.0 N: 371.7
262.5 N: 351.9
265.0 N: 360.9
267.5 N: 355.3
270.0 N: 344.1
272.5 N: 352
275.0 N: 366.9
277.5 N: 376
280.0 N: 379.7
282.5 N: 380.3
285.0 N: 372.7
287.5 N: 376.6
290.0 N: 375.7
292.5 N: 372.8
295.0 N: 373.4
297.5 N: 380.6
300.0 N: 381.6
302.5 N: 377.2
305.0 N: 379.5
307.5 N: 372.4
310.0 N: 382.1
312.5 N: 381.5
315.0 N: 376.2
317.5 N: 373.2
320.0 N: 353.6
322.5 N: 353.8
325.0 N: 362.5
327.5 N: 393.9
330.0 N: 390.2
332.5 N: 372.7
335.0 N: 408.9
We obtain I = 1.30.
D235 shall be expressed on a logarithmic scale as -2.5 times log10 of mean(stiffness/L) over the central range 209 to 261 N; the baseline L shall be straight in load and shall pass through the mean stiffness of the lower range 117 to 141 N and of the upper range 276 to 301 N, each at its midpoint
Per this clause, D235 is 0.00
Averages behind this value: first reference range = 259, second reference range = 377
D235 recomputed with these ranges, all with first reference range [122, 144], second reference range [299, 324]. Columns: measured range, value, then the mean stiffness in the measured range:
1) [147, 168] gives -0.01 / 283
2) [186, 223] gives -0.05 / 323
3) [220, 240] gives -0.03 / 332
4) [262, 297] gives -0.04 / 368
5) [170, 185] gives -0.06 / 310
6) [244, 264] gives -0.02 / 346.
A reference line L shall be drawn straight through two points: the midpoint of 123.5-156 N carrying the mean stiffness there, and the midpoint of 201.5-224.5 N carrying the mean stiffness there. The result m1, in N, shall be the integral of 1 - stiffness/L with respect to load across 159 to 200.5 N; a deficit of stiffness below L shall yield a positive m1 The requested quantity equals -1.6 N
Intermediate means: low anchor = 270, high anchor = 321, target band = 310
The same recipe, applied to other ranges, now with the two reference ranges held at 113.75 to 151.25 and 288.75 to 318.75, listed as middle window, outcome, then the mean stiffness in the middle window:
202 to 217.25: -0.3 N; 319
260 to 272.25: -0.1 N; 355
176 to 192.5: -1.3 N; 319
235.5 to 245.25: -0.3 N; 345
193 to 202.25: -0.5 N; 322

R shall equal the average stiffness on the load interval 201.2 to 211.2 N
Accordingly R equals 308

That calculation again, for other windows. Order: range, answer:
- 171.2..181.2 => 310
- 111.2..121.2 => 238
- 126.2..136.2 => 262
